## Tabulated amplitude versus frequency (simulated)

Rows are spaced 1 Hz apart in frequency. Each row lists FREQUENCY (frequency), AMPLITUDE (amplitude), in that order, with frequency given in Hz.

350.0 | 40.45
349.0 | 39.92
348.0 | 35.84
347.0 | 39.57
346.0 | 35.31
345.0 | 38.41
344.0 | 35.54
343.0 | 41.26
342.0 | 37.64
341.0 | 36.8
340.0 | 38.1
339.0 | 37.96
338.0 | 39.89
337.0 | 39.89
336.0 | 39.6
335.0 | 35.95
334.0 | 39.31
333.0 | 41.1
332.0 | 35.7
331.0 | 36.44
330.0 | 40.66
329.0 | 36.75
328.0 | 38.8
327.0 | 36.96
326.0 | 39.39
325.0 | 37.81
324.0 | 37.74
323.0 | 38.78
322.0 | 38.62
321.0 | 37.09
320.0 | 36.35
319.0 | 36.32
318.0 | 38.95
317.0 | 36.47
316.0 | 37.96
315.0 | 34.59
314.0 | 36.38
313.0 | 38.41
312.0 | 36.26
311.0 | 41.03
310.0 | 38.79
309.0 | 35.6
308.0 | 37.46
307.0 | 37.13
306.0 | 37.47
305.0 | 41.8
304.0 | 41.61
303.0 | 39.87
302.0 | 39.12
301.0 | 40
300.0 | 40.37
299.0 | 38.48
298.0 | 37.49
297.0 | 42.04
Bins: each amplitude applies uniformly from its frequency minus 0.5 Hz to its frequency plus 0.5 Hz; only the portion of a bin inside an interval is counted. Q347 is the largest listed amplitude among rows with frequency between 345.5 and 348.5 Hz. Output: 39.57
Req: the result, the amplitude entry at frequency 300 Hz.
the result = 40.37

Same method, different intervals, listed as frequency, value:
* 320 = 36.35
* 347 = 39.57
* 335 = 35.95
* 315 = 34.59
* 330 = 40.66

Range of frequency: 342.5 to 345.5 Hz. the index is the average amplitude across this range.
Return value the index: 38.4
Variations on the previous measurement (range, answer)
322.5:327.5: 38.1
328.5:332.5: 37.4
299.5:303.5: 39.8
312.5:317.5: 36.8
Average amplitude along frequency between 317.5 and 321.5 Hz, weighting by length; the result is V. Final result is 37.2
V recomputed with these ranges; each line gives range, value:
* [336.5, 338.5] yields 39.9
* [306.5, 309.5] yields 36.7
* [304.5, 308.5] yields 38.5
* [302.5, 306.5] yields 40.2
